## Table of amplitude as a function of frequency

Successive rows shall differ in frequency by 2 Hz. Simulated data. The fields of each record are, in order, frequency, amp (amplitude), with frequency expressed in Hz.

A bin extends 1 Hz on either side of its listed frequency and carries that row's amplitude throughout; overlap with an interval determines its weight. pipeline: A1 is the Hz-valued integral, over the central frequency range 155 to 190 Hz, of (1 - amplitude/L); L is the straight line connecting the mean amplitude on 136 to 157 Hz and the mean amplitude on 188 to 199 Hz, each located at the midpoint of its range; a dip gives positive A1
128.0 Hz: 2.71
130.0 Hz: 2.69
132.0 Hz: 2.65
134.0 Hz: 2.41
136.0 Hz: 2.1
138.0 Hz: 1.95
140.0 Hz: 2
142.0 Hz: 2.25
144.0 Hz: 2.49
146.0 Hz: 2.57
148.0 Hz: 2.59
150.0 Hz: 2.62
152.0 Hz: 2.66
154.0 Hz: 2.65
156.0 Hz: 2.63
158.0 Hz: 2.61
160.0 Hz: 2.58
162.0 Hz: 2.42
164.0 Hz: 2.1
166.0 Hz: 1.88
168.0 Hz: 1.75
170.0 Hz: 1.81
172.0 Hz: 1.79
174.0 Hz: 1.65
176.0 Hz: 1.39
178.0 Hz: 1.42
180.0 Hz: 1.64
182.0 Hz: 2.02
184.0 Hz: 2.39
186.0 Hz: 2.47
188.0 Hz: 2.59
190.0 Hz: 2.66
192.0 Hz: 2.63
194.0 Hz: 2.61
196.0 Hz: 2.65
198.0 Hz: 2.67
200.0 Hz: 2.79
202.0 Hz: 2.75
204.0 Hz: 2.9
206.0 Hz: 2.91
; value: 6.3 Hz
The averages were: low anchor 2.42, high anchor 2.64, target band 2.08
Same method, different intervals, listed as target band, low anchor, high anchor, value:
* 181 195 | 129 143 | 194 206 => 1.0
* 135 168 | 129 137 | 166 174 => -4.0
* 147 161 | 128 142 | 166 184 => -4.0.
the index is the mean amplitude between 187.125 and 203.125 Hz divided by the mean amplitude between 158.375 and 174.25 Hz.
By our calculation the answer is 1.31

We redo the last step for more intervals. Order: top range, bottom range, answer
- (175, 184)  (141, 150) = 0.68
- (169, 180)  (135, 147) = 0.73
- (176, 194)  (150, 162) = 0.84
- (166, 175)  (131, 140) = 0.79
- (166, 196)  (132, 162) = 0.85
